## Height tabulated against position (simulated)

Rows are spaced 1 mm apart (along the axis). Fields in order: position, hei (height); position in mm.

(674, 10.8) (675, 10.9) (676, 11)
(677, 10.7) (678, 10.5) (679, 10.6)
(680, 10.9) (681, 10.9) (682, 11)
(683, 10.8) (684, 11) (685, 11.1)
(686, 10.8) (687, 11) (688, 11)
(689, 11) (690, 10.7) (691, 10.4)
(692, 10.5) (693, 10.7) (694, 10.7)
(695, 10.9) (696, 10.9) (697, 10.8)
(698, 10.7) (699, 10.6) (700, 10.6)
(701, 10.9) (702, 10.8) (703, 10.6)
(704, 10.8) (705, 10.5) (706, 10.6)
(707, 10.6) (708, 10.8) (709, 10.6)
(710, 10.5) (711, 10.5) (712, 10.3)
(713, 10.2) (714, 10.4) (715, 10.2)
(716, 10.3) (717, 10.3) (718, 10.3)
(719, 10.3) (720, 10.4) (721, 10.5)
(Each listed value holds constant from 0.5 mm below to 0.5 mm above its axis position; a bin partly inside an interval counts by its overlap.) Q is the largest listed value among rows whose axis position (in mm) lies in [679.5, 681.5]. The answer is 10.9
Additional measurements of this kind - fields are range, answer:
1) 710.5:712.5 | 10.5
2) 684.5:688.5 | 11.1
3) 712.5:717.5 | 10.4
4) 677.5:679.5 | 10.6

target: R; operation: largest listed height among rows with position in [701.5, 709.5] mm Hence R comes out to 10.8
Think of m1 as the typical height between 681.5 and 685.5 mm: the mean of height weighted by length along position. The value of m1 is 11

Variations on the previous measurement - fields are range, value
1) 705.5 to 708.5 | 10.7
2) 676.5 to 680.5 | 10.7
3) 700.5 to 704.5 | 10.8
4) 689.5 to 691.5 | 10.6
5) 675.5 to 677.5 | 10.8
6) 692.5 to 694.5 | 10.7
